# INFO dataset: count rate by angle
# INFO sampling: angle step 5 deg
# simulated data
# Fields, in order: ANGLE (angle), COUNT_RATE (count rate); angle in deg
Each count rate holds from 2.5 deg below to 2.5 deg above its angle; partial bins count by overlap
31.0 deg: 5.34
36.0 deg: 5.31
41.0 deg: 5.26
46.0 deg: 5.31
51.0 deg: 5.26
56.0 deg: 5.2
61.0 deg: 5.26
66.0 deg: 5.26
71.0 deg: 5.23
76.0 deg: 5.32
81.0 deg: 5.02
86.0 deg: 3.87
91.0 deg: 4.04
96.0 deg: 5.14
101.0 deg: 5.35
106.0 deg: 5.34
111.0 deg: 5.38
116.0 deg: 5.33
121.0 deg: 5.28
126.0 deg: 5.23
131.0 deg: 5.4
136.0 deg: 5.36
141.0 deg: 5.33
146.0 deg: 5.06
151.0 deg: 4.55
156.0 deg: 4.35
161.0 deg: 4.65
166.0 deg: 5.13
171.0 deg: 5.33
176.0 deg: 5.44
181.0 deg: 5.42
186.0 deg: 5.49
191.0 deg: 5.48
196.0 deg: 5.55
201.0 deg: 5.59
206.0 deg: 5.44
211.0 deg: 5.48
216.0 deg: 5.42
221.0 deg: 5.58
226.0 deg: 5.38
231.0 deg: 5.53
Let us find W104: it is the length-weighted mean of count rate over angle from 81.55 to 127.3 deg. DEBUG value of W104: 4.99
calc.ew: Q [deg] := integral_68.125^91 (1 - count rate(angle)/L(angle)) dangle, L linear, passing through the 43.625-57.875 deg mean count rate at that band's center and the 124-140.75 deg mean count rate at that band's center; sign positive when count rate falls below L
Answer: 2.20 deg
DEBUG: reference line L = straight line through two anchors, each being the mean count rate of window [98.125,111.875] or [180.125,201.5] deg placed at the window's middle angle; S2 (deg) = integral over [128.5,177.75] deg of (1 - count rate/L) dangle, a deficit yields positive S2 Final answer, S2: 3.46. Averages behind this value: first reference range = 5.35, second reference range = 5.5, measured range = 5.05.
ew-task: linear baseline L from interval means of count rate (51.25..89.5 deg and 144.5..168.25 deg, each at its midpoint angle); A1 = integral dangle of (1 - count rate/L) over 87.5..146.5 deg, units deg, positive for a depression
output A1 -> -3.8 deg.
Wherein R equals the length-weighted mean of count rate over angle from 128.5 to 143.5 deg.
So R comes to 5.36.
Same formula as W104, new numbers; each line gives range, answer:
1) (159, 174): 5.06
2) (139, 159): 4.81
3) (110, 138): 5.33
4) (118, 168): 5.04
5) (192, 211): 5.52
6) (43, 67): 5.26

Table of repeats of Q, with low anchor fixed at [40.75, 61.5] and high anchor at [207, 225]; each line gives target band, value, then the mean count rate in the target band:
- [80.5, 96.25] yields 2.8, 4.36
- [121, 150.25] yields 0.8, 5.23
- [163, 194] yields 0.3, 5.37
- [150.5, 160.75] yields 1.8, 4.47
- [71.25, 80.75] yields 0.1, 5.23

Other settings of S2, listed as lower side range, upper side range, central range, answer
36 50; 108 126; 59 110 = 2.99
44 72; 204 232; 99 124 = -0.04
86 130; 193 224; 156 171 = 1.24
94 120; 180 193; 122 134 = 0.09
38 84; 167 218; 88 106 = 1.37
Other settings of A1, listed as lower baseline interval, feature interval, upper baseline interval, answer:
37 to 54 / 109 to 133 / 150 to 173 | -1.69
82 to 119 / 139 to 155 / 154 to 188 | 0.46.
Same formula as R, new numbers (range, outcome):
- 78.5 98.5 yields 4.52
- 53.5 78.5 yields 5.25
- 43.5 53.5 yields 5.28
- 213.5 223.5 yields 5.5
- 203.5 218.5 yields 5.45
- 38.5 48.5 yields 5.28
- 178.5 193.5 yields 5.46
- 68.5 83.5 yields 5.19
